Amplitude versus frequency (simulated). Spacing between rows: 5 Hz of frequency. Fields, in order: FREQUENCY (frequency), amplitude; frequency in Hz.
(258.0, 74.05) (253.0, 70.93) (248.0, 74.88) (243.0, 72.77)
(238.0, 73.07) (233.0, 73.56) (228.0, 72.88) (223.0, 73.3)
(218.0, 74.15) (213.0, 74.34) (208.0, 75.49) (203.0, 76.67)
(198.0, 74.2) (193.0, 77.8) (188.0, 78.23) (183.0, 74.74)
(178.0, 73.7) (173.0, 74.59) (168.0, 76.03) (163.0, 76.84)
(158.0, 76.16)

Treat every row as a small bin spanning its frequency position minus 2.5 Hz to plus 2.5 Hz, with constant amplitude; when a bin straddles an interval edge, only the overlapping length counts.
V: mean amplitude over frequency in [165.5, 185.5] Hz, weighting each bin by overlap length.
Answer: 74.8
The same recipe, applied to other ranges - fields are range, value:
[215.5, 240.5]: 73.4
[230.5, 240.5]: 73.3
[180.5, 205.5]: 76.3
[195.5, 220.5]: 75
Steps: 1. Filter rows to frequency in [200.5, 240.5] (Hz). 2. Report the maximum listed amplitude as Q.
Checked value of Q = 76.67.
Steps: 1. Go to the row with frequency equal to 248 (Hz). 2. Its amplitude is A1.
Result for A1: 74.88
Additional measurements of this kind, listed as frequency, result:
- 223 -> 73.3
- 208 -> 75.49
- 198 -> 74.2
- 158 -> 76.16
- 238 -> 73.07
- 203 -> 76.67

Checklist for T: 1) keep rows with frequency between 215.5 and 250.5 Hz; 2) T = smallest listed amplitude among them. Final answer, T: 72.77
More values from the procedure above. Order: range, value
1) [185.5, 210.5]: 74.2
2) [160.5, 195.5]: 73.7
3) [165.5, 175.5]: 74.59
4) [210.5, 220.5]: 74.15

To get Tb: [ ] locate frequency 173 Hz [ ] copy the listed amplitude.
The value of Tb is 74.59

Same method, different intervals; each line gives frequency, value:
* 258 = 74.05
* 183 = 74.74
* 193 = 77.8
